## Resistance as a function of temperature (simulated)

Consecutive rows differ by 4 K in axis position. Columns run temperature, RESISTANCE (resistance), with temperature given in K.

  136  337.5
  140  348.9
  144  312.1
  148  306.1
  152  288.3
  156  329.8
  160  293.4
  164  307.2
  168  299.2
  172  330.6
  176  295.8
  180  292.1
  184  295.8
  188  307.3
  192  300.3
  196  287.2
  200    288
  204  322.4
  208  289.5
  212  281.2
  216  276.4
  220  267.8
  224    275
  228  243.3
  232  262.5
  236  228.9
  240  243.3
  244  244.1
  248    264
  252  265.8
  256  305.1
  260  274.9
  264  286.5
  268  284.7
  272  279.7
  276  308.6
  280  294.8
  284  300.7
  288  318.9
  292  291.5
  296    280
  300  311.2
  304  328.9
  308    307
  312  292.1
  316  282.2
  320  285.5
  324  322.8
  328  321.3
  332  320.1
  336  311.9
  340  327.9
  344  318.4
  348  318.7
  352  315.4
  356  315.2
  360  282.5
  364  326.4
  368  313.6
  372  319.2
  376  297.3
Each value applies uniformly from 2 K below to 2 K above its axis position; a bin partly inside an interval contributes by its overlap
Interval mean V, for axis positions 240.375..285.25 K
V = 281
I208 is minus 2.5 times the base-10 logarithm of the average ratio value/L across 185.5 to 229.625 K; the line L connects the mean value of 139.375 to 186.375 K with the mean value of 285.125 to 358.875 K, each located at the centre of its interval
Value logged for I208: 0.08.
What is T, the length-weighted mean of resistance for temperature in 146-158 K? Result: 308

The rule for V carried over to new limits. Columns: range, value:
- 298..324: 303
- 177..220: 293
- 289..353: 308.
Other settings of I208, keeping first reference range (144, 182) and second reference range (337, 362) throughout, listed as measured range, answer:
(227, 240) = 0.25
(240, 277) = 0.12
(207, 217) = 0.09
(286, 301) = 0.04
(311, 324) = 0.07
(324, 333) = -0.03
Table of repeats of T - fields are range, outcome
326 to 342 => 320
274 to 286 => 301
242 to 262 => 271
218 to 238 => 256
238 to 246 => 244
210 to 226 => 275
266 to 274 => 282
